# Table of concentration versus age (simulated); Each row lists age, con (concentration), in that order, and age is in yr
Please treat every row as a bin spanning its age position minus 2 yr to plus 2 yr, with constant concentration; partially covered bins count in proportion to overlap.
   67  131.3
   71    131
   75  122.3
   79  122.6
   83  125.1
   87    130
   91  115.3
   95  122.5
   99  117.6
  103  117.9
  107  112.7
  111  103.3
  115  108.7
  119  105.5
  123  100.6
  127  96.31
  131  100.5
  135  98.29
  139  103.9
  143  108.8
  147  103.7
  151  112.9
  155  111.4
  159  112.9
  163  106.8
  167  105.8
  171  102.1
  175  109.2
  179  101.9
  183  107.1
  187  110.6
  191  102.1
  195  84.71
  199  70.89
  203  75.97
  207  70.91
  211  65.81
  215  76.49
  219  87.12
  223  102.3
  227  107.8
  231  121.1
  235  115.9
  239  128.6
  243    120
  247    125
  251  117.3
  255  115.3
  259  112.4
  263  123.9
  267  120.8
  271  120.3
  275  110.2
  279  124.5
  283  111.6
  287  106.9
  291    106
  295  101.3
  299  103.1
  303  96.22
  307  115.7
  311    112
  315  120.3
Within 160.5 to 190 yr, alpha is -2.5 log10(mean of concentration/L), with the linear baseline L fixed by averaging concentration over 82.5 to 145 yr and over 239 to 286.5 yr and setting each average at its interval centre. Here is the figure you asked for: 0.072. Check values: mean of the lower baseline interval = 110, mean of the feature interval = 106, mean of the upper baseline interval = 118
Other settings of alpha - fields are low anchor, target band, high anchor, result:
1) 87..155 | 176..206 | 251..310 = 0.18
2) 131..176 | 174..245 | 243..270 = 0.16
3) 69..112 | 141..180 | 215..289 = 0.10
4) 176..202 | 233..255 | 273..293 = -0.15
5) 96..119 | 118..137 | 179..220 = 0.07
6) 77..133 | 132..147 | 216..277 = 0.10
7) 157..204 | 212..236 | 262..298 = 0.06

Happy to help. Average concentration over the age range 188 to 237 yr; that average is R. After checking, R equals 90.5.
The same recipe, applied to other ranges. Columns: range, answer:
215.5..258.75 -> 113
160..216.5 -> 92.7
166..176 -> 105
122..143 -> 101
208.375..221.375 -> 77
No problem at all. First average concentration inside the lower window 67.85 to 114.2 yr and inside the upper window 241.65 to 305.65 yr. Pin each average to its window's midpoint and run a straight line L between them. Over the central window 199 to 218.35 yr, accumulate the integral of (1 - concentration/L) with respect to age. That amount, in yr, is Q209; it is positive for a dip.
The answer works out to 7.1 yr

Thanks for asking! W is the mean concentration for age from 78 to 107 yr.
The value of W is 121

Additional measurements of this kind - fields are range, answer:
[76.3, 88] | 125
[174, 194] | 105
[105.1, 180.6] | 106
